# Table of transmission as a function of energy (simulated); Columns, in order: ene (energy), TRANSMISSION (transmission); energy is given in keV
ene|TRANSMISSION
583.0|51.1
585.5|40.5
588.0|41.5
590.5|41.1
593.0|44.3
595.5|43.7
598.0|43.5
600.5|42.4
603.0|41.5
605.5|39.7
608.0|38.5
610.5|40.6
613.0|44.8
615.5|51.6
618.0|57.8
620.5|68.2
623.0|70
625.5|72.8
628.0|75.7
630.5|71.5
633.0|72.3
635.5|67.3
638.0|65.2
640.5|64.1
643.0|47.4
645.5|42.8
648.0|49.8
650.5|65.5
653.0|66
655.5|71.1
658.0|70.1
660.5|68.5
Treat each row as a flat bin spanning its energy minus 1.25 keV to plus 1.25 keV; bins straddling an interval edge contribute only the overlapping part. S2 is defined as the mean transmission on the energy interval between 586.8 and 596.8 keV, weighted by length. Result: 42.7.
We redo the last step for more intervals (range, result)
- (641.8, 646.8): 45.1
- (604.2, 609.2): 39.1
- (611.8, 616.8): 48.3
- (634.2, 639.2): 66.3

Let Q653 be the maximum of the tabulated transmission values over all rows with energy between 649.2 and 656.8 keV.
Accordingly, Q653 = 71.1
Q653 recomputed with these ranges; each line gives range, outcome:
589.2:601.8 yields 44.3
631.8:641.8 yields 72.3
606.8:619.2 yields 57.8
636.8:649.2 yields 65.2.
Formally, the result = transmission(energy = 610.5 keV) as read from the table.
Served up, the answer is 40.6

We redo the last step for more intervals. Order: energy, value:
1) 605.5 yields 39.7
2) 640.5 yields 64.1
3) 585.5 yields 40.5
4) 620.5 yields 68.2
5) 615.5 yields 51.6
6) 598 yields 43.5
